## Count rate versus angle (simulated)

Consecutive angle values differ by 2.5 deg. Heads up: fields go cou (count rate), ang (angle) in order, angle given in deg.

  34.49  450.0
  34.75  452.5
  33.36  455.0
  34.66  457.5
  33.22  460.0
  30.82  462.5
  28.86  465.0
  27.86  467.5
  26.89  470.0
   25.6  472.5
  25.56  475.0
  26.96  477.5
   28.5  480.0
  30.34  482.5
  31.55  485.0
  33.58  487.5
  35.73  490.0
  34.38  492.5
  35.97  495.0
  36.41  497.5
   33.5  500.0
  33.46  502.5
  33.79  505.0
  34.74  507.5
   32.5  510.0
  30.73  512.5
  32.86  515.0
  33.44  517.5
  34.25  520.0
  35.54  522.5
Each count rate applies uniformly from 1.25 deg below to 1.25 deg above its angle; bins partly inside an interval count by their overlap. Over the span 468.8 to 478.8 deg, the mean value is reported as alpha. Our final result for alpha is 26.3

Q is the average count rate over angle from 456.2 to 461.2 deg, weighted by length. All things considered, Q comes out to 33.9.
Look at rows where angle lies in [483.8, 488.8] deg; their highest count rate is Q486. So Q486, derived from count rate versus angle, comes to 33.58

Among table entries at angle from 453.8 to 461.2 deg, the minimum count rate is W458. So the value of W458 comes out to 33.22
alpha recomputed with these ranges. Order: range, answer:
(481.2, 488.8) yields 31.8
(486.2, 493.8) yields 34.6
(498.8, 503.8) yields 33.5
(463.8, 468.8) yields 28.3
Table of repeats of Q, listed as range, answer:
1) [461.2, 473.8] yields 28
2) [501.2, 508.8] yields 34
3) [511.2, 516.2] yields 31.8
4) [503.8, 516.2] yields 32.9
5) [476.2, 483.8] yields 28.6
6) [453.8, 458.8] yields 34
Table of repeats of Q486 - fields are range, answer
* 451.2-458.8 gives 34.75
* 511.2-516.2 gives 32.86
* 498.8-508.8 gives 34.74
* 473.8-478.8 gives 26.96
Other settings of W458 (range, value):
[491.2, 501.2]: 33.5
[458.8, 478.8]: 25.56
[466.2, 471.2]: 26.89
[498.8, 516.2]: 30.73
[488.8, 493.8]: 34.38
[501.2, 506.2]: 33.46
